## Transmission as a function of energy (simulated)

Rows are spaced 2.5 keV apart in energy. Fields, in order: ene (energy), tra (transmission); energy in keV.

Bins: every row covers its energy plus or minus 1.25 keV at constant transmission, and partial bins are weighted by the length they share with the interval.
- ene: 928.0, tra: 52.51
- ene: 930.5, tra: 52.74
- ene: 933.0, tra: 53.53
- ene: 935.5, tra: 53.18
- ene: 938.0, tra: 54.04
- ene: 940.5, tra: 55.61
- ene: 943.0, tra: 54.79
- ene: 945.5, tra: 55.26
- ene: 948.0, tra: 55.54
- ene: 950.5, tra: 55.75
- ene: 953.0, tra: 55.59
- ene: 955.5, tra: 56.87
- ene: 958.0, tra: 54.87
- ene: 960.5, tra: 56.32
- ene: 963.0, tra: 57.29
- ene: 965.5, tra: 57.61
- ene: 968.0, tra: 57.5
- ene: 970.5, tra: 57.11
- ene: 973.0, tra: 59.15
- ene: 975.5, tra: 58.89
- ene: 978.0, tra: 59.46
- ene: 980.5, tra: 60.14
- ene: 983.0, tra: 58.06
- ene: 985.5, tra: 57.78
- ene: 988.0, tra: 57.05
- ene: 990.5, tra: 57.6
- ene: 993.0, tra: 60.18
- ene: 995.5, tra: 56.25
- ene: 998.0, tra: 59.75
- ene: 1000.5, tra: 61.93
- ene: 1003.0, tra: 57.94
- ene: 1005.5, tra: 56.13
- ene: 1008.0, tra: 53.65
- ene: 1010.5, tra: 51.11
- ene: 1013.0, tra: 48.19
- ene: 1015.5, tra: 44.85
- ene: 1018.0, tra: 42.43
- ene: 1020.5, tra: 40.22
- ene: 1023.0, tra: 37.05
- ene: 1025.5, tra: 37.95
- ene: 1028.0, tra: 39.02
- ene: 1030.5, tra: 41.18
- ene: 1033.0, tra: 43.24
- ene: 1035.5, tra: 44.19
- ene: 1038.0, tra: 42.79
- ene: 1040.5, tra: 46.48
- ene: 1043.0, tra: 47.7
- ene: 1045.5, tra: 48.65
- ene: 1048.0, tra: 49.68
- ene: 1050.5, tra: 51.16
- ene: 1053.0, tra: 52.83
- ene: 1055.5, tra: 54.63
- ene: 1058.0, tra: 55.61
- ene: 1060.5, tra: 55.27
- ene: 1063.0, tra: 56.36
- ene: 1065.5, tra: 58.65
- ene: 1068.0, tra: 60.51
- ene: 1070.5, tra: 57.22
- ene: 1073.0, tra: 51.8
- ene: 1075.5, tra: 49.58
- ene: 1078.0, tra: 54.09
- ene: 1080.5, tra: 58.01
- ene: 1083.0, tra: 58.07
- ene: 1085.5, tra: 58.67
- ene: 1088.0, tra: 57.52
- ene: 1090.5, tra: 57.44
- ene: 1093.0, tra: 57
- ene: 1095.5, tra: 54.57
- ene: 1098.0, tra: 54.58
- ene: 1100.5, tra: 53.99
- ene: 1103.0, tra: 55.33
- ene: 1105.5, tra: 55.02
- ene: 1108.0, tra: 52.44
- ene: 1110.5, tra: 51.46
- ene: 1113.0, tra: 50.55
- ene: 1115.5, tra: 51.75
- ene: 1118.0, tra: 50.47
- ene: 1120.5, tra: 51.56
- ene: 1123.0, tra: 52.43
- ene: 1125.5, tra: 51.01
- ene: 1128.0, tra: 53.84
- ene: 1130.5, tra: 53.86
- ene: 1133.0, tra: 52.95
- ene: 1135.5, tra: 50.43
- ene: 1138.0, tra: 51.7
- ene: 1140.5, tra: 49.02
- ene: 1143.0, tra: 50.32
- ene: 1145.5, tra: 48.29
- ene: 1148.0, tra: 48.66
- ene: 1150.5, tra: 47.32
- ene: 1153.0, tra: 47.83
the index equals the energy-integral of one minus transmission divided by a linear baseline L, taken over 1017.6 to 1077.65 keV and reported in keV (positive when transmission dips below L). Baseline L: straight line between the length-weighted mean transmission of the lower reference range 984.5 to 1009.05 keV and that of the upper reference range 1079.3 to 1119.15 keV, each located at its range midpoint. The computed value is 8.1 keV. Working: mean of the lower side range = 57.9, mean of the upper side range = 54.8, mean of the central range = 48.7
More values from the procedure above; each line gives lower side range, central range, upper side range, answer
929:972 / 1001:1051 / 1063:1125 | 7.9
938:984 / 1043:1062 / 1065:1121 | 1.1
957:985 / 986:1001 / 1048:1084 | -0.4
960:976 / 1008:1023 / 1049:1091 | 3.0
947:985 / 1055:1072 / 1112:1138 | -0.9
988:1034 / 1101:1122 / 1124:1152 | -0.8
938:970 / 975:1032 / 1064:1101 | 4.2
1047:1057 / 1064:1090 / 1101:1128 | -2.1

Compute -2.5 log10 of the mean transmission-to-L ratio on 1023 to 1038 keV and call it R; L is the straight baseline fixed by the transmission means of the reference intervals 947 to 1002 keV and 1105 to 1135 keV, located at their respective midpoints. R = 0.33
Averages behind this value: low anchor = 57.8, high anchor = 52.2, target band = 40.9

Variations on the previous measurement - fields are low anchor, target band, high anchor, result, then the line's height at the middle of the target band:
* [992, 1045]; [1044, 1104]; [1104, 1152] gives -0.11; 49.7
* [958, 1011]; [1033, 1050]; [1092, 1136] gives 0.19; 55.6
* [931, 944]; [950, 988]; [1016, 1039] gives -0.16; 49.5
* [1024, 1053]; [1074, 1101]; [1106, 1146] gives -0.15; 48.6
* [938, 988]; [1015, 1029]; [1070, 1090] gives 0.37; 56.3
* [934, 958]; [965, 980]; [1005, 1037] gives -0.14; 51.3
